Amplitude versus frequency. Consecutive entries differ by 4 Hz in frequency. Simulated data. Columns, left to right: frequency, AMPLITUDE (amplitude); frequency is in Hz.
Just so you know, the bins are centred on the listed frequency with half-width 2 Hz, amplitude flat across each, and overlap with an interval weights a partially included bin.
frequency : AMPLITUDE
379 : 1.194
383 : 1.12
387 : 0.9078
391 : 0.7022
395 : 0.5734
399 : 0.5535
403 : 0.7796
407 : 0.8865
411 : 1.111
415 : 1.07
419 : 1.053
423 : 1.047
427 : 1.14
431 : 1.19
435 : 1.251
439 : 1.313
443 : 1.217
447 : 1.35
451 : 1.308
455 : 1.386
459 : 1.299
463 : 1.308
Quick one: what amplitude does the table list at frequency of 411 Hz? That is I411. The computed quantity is 1.111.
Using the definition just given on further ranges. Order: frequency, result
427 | 1.14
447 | 1.35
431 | 1.19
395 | 0.5734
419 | 1.053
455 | 1.386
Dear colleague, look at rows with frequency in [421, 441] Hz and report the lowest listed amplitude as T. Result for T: 1.047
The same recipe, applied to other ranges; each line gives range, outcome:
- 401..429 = 0.7796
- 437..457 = 1.217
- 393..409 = 0.5535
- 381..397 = 0.5734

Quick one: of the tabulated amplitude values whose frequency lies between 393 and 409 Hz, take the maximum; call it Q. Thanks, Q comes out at 0.8865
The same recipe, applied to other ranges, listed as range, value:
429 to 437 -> 1.251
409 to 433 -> 1.19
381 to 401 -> 1.12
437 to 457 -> 1.386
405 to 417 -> 1.111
